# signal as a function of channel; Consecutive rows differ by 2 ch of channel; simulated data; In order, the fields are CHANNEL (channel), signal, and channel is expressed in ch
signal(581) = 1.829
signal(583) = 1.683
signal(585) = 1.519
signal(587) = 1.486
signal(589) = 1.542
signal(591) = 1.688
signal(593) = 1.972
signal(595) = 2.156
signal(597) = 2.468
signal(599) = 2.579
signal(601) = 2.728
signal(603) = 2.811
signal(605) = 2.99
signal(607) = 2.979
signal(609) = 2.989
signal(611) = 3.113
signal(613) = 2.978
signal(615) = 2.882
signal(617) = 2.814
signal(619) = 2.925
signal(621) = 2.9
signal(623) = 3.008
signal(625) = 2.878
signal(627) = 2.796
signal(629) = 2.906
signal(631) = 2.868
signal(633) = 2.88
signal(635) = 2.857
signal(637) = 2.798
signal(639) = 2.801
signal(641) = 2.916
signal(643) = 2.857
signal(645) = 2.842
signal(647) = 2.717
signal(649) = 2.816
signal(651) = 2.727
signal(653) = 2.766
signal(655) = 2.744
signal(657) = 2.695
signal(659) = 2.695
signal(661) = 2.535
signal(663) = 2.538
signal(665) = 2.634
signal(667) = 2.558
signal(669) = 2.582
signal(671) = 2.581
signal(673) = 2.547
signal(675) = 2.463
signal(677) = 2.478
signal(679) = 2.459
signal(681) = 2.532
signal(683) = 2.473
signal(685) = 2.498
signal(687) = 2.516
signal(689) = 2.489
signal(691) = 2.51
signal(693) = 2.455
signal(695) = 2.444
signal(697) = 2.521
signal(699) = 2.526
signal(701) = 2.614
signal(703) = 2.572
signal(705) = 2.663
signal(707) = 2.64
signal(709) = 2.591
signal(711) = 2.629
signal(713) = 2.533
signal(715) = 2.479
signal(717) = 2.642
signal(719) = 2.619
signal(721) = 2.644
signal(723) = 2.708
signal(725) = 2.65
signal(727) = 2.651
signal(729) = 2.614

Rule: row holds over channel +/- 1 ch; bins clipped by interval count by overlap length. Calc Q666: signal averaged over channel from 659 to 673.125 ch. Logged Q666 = 2.58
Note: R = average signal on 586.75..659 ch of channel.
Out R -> 2.7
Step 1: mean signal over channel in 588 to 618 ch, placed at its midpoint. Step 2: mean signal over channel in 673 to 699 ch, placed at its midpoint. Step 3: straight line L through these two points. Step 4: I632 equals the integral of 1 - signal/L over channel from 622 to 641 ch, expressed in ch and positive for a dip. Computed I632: -2.4 ch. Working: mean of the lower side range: 2.58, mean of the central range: 2.87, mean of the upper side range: 2.49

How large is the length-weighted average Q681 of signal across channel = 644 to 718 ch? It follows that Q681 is 2.59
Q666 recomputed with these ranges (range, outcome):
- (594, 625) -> 2.82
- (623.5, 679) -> 2.72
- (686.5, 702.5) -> 2.51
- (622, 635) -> 2.89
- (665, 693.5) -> 2.52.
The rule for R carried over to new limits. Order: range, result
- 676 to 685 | 2.49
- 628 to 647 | 2.85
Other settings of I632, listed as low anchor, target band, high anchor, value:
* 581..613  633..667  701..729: -4.1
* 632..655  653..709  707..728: 3.2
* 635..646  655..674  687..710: 0.8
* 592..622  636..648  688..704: -0.7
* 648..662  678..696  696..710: 1.0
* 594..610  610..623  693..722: -1.2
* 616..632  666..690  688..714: 1.2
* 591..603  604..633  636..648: -4.0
